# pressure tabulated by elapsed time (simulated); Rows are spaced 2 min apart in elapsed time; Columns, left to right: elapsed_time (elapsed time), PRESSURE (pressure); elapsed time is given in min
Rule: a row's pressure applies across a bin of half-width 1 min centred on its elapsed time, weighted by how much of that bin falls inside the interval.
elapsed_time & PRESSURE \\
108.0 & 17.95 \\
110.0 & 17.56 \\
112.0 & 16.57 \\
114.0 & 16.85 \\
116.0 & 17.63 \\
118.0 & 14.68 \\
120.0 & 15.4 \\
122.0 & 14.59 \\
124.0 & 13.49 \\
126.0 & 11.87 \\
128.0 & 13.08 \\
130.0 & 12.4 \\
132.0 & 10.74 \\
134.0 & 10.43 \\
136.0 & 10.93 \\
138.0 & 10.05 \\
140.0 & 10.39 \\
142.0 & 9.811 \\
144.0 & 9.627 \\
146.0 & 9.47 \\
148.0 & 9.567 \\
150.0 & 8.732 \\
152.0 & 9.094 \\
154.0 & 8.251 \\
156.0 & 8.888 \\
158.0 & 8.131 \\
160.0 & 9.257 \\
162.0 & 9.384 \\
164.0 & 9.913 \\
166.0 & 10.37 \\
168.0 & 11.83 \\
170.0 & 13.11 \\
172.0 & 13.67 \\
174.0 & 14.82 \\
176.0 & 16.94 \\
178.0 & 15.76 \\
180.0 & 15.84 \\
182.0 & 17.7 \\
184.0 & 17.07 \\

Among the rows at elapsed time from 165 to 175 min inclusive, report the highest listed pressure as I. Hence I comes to 14.82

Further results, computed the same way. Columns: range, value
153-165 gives 9.913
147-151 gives 9.567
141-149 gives 9.811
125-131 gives 13.08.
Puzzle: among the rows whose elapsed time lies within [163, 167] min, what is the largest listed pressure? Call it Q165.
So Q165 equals 10.37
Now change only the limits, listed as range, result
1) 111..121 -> 17.63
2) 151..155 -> 9.094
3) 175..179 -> 16.94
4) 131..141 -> 10.93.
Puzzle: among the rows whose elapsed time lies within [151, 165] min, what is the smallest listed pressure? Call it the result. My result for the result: 8.131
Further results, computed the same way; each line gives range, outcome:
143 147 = 9.47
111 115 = 16.57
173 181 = 14.82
